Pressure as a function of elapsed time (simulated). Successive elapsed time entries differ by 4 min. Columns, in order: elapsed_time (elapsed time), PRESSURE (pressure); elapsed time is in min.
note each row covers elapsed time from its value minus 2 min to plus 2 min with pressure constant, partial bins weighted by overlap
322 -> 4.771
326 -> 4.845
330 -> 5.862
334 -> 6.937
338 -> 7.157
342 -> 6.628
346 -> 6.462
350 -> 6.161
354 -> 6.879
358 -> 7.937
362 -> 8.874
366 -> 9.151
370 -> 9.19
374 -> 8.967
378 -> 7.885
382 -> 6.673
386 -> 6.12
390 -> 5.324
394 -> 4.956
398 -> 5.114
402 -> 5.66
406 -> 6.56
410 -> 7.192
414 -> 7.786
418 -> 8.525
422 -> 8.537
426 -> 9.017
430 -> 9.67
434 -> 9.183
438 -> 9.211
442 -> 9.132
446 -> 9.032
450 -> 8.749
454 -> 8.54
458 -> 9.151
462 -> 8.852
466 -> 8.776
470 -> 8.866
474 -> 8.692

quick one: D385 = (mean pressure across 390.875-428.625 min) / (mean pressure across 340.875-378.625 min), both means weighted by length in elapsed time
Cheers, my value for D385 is 0.90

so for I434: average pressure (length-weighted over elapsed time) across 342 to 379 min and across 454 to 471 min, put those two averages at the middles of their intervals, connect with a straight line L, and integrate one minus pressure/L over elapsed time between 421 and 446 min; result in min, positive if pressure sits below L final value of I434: -1.6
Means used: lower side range 7.88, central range 9.14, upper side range 8.87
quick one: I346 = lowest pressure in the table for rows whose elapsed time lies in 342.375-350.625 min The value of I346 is 6.161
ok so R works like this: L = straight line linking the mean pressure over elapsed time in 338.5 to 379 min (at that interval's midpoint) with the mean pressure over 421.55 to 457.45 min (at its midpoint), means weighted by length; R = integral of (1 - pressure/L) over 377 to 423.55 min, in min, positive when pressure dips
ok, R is 9.9 min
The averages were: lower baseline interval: 7.79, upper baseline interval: 9.03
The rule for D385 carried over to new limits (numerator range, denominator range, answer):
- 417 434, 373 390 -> 1.27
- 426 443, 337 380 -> 1.19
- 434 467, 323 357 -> 1.41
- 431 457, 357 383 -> 1.06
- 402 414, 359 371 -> 0.76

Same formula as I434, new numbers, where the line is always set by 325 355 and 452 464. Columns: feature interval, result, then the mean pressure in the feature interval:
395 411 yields 3.6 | 5.99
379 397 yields 3.7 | 5.85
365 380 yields -3.6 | 8.77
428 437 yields -1.2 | 9.4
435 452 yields -1.0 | 9.04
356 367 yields -2.8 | 8.61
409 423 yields -0.1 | 8.03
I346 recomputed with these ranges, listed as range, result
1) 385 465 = 4.956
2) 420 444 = 8.537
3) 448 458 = 8.54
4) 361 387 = 6.12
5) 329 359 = 5.862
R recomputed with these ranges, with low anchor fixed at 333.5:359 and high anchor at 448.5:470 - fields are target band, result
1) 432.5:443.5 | -1.0 min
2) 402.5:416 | 1.6 min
